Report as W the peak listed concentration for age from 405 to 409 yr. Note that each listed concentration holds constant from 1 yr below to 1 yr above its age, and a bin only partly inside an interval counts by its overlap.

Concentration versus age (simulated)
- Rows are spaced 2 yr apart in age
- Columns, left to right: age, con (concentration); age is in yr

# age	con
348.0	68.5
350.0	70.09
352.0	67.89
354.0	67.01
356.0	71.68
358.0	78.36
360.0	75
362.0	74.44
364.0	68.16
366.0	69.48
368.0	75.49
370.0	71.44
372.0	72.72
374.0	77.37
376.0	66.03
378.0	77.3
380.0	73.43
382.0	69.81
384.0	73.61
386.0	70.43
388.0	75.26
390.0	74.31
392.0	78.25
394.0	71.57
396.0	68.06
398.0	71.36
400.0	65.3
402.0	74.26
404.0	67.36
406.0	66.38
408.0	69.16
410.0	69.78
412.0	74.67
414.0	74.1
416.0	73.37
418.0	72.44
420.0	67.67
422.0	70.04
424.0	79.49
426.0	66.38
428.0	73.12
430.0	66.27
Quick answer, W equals 69.16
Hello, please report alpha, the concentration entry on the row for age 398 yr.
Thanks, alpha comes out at 71.36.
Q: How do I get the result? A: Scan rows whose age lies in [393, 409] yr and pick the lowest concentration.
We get 65.3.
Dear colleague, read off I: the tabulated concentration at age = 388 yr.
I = 75.26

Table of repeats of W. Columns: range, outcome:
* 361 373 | 75.49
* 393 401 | 71.57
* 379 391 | 75.26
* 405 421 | 74.67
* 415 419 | 73.37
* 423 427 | 79.49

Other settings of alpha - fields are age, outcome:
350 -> 70.09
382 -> 69.81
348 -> 68.5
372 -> 72.72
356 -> 71.68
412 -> 74.67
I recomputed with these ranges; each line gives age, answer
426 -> 66.38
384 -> 73.61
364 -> 68.16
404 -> 67.36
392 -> 78.25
